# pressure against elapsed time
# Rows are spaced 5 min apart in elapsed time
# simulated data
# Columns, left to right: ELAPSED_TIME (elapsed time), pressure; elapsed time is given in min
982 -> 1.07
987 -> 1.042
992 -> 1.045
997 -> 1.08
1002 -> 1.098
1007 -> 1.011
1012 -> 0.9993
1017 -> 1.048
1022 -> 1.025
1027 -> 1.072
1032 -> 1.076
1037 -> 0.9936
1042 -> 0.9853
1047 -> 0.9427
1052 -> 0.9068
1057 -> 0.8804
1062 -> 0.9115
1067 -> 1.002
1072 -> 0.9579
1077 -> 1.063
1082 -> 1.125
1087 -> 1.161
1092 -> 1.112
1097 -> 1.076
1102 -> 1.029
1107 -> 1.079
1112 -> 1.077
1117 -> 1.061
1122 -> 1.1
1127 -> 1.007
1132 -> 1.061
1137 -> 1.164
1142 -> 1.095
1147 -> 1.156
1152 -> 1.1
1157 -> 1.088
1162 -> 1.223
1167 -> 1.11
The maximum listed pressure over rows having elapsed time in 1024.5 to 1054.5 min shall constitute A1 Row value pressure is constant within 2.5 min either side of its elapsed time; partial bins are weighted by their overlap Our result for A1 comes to 1.076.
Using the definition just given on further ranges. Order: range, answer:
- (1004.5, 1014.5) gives 1.011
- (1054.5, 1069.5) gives 1.002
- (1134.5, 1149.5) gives 1.164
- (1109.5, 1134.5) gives 1.1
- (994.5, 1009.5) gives 1.098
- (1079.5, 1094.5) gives 1.161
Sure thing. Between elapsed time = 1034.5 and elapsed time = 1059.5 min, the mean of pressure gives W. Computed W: 0.942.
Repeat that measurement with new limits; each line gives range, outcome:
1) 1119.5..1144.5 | 1.09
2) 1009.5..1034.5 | 1.04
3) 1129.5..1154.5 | 1.12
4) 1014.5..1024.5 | 1.04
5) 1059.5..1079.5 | 0.984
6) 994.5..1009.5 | 1.06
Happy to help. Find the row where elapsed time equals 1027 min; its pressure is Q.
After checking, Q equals 1.072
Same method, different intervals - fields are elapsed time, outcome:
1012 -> 0.9993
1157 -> 1.088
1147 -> 1.156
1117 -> 1.061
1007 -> 1.011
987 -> 1.042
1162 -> 1.223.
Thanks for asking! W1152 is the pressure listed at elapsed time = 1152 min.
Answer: 1.1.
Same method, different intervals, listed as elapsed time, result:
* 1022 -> 1.025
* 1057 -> 0.8804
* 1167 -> 1.11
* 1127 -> 1.007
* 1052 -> 0.9068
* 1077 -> 1.063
